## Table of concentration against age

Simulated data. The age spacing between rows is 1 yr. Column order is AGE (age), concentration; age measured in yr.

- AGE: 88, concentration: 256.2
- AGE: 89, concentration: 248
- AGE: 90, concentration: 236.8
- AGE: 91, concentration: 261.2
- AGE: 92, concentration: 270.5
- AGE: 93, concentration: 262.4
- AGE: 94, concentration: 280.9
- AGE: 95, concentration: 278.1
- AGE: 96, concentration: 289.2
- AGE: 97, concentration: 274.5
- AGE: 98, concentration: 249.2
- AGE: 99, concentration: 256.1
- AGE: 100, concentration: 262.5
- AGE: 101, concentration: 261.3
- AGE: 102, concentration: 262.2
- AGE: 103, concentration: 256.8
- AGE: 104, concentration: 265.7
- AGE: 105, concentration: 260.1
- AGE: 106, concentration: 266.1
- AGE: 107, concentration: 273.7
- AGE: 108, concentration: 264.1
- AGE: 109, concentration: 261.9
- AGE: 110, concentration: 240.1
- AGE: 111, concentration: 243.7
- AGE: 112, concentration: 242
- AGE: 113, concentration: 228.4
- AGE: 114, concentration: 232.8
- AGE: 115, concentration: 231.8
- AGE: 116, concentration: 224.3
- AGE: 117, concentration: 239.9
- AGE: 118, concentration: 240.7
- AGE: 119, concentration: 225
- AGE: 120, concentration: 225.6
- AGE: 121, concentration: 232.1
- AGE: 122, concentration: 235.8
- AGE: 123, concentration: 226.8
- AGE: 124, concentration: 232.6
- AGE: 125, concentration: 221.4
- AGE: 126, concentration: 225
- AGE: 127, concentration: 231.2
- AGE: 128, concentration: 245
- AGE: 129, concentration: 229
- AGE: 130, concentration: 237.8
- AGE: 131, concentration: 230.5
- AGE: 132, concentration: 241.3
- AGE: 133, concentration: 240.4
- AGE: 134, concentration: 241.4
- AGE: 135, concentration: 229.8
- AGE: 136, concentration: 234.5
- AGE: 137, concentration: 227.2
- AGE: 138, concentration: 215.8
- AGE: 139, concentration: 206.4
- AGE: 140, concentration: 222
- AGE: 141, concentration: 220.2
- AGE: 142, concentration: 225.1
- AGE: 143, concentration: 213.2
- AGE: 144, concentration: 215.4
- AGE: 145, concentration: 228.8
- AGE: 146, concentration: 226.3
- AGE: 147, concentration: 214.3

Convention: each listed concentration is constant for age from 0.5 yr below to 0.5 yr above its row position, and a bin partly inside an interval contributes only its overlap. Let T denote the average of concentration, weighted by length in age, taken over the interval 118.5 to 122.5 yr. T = 230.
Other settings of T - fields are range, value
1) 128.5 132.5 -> 235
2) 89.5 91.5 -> 249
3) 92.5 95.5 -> 274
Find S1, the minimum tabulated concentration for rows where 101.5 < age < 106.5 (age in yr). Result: 256.8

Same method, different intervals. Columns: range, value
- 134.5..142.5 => 206.4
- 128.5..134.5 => 229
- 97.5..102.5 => 249.2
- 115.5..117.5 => 224.3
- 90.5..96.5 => 261.2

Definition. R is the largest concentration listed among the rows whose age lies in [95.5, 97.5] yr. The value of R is 289.2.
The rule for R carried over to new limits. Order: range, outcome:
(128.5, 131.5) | 237.8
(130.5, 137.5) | 241.4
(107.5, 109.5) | 264.1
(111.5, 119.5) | 242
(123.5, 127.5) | 232.6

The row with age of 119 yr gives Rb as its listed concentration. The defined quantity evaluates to 225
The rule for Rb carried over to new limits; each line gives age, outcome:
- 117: 239.9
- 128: 245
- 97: 274.5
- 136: 234.5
